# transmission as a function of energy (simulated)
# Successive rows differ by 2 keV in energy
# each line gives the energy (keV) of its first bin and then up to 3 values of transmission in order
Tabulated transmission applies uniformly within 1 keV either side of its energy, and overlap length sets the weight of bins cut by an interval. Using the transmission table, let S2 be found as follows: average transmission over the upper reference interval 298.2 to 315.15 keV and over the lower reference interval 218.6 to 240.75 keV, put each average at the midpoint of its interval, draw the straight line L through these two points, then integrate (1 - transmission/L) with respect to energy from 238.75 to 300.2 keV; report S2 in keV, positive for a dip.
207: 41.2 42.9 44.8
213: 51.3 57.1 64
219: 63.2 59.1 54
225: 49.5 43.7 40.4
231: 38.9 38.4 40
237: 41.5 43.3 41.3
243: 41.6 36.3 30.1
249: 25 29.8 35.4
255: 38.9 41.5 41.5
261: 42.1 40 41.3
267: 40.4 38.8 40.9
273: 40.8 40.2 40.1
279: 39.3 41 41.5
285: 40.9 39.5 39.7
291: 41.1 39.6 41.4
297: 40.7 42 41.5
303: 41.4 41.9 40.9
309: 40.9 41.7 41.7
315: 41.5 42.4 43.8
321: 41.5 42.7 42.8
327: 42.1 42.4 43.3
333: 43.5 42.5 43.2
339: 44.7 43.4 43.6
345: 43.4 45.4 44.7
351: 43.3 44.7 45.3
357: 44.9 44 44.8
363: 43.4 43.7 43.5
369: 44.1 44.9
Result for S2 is 6.2 keV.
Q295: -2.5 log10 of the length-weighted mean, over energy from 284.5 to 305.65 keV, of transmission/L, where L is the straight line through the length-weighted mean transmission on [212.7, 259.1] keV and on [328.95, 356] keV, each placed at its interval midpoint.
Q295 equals 0.07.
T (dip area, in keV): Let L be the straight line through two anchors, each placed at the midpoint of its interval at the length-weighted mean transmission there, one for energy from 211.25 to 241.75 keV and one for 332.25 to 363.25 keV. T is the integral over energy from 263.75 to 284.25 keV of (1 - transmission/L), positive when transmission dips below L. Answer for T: 2.7 keV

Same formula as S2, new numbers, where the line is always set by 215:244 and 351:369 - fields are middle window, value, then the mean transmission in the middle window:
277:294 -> 2.12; 40.3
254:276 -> 2.82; 40.6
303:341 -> 2.30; 42.4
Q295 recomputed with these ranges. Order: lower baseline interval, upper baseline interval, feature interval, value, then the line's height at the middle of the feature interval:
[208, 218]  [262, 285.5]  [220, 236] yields 0.09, 49.2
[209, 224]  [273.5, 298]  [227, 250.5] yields 0.31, 50.5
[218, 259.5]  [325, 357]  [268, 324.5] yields 0.04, 42.8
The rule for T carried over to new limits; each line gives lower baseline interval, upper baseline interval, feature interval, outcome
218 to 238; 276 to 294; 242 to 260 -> 3.51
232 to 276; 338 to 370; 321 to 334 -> 0.00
